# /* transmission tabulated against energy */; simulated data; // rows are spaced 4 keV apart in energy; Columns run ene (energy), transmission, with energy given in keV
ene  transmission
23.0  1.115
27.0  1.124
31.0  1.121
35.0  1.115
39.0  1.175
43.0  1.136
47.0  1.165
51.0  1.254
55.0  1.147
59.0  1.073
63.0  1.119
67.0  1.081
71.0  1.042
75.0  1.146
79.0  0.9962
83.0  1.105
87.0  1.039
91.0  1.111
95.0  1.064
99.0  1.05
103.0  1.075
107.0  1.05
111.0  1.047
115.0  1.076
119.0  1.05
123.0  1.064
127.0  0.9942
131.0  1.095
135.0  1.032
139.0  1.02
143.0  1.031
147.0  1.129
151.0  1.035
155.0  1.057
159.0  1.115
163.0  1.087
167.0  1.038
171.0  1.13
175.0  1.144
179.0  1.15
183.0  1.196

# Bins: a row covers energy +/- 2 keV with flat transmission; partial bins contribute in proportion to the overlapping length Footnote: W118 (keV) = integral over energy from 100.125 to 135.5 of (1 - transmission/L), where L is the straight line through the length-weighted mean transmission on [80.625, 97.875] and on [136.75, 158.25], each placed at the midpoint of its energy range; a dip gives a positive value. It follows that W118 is 0.42 keV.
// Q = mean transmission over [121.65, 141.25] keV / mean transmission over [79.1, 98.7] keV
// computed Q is 0.97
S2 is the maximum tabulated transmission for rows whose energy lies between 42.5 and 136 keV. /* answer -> 1.254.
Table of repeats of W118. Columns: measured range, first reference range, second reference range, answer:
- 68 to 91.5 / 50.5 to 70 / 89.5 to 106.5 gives 0.5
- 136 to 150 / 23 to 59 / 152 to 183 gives 0.7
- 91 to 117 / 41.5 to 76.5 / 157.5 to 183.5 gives 1.4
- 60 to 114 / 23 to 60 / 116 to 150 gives 1.4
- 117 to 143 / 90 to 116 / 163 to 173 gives 0.8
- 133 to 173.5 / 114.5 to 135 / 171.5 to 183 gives 1.4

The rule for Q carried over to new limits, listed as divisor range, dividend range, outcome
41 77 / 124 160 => 0.93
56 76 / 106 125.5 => 0.97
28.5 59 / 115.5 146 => 0.91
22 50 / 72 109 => 0.94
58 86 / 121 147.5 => 0.97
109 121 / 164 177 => 1.04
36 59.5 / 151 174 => 0.93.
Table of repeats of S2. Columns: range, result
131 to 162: 1.129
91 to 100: 1.111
